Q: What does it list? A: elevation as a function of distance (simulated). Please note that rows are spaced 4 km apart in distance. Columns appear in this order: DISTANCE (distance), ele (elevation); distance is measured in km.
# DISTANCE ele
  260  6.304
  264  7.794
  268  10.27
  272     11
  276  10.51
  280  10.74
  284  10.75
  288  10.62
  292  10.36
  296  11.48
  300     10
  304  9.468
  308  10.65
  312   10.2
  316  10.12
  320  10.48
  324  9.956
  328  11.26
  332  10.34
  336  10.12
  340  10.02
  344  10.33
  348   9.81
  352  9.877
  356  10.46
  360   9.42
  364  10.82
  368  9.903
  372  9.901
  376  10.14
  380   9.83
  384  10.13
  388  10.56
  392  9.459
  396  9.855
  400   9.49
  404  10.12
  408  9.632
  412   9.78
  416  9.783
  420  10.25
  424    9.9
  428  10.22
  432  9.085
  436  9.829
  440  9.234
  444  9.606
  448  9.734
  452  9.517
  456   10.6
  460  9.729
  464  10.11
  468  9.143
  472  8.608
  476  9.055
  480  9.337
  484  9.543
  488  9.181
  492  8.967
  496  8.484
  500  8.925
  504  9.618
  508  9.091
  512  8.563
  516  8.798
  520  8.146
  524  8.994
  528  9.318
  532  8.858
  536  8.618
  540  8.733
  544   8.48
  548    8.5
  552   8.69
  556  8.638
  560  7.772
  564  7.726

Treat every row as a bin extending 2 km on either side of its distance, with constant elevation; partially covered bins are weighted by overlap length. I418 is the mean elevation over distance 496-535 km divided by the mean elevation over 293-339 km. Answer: 0.9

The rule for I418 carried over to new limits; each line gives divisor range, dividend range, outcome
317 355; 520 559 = 0.85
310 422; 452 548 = 0.90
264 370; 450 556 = 0.88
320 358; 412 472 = 0.95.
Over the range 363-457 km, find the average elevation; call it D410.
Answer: 9.87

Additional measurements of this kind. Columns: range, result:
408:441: 9.77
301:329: 10.3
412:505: 9.5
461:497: 9.19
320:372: 10.2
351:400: 10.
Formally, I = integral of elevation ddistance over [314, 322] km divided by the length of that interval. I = 10.3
